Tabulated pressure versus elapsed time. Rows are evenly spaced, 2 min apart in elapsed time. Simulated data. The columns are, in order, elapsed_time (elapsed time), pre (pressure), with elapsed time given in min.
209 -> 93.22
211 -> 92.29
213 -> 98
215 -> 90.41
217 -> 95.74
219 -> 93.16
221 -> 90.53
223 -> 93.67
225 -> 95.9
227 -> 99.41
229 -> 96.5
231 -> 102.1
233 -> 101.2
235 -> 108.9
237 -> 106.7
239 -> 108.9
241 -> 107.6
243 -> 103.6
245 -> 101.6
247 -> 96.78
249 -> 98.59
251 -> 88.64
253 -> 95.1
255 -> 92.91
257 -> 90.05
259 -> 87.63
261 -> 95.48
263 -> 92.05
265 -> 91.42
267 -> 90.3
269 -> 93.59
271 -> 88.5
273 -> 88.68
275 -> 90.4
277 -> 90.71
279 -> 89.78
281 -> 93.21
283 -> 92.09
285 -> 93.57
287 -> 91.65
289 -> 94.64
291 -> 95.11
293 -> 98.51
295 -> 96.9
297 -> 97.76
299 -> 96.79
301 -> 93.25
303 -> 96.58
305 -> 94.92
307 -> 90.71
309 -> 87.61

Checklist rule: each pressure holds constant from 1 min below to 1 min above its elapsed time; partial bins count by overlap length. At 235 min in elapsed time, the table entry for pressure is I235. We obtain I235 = 108.9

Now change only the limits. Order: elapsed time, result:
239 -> 108.9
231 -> 102.1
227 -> 99.41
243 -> 103.6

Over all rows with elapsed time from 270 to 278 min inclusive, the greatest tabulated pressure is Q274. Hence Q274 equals 90.71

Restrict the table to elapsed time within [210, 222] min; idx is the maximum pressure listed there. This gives 98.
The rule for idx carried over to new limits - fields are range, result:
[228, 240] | 108.9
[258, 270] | 95.48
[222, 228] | 99.41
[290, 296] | 98.51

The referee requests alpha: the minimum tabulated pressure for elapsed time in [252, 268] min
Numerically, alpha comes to 87.63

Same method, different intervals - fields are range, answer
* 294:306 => 93.25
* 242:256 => 88.64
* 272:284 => 88.68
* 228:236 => 96.5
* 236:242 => 106.7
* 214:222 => 90.41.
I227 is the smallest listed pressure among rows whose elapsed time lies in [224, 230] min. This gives 95.9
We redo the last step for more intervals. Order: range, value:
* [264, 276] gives 88.5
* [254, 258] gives 90.05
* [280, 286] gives 92.09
